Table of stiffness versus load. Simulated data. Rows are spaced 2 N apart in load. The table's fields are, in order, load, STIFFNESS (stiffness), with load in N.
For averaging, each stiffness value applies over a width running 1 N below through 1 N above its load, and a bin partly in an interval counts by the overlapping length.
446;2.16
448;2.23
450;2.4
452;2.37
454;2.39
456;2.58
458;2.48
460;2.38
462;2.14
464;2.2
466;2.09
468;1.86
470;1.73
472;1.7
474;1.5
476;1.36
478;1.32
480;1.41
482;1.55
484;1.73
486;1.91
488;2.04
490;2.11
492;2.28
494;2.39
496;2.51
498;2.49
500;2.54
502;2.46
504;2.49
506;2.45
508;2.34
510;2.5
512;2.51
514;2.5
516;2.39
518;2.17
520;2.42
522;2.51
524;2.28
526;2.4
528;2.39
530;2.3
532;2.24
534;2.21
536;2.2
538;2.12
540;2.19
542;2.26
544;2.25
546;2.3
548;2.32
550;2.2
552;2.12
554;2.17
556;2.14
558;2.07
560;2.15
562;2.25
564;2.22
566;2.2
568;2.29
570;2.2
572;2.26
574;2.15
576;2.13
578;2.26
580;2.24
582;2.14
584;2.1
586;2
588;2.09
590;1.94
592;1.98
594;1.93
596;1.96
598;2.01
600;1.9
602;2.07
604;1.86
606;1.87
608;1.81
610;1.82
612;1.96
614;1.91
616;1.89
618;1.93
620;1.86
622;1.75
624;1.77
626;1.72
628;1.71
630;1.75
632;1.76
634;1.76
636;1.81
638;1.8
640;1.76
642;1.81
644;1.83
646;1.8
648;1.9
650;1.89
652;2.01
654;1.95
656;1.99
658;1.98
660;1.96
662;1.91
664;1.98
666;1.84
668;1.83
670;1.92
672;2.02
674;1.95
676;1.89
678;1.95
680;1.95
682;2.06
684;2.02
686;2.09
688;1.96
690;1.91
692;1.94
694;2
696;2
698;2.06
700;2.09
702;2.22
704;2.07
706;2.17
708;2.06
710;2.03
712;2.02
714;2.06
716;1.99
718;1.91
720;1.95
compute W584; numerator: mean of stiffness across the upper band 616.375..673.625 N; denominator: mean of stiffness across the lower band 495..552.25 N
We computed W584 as 0.79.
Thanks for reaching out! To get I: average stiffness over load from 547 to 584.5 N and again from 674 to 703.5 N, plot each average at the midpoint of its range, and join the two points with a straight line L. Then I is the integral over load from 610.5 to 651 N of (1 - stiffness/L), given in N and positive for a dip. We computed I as 5.34 N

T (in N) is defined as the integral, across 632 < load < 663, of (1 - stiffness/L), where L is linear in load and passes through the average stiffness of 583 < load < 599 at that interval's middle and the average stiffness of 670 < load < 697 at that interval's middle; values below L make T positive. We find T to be 1.8 N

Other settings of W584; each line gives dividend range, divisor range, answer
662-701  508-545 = 0.85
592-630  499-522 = 0.77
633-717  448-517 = 0.91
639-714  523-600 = 0.91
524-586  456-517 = 1.04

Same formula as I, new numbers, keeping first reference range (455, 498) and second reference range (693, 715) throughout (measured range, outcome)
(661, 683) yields 1.3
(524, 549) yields -3.3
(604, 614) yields 0.8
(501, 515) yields -3.3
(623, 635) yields 1.7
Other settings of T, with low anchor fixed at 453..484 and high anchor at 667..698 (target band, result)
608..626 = 0.9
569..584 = -2.0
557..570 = -1.8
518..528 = -2.4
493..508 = -4.3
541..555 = -2.2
